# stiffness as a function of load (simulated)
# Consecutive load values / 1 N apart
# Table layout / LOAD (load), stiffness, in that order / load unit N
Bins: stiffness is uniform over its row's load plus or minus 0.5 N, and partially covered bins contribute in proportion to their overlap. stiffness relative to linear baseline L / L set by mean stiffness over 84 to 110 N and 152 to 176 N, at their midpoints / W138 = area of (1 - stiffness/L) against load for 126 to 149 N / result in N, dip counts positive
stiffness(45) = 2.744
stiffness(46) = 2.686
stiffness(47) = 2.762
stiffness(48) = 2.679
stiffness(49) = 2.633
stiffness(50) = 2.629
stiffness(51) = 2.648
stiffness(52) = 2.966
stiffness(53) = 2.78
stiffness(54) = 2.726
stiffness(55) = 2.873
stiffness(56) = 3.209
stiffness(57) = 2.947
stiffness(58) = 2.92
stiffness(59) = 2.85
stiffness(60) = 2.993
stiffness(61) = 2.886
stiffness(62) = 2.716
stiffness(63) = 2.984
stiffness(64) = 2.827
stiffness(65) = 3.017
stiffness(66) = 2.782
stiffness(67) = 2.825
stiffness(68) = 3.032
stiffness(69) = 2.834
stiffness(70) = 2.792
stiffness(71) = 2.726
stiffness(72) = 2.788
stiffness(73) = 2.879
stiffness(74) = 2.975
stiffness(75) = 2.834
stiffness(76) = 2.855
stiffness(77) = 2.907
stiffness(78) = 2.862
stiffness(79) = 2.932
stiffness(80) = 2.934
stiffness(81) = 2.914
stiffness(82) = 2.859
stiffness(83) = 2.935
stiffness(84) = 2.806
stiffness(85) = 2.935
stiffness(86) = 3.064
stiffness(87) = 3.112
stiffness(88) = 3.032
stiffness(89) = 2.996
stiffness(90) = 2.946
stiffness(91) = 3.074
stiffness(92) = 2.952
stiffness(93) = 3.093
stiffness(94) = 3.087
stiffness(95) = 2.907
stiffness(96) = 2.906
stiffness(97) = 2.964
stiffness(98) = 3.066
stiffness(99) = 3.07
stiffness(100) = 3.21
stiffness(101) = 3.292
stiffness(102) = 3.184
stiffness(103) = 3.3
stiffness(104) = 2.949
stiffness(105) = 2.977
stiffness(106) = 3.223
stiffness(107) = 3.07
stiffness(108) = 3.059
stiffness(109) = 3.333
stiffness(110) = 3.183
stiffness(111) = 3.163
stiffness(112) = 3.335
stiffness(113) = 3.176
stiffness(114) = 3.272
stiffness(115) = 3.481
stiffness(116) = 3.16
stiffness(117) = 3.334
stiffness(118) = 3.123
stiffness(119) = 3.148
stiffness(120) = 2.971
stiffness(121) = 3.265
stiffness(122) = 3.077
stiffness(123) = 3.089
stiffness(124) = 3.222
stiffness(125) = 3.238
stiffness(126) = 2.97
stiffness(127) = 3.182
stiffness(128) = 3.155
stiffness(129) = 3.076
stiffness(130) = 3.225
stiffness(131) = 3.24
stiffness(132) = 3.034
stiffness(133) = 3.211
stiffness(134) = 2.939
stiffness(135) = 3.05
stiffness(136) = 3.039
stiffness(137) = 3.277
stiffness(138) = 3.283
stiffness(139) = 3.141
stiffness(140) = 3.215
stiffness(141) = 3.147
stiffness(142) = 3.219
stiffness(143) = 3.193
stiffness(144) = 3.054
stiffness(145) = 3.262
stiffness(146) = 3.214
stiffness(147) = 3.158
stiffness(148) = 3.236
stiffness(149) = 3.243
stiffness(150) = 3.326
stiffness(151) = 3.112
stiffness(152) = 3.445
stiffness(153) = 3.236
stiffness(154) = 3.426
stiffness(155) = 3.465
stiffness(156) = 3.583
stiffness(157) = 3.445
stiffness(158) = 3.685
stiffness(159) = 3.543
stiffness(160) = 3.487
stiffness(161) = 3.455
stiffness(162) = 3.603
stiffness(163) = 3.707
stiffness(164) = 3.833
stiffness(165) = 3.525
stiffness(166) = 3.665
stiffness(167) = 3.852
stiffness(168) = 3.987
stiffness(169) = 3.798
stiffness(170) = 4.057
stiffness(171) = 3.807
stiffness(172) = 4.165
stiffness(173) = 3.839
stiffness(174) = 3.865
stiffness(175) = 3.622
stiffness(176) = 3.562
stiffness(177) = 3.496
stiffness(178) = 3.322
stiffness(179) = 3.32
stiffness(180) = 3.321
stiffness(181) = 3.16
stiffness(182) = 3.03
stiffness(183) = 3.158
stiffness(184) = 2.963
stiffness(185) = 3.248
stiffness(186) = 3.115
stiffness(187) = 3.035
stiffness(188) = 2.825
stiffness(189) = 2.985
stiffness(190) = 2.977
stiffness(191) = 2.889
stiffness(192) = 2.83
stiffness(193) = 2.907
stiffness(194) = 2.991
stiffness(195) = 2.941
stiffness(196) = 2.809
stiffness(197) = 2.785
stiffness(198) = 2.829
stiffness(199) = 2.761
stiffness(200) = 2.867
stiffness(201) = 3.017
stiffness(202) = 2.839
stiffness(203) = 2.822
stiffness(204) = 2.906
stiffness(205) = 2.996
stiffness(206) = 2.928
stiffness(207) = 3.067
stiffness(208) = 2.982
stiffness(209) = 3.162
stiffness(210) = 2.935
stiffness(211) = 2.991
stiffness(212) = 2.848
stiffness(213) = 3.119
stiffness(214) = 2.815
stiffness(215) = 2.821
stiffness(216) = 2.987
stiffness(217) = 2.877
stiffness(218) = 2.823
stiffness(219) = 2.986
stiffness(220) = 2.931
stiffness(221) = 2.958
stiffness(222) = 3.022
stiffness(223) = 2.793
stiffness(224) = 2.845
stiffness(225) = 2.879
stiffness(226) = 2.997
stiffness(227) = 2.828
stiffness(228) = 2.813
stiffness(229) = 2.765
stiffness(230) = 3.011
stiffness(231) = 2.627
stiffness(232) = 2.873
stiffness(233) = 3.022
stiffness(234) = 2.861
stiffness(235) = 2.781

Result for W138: 1.8 N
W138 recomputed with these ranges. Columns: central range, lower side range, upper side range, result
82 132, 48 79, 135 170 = 0.2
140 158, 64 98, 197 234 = -2.3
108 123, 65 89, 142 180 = -0.1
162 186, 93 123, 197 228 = -4.5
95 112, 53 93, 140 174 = 0.0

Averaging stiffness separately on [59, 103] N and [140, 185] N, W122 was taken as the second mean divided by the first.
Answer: 1.2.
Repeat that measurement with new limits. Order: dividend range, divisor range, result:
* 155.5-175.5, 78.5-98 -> 1.25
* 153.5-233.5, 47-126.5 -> 1.06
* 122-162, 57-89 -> 1.12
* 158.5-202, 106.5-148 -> 1.05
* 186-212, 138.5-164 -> 0.87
